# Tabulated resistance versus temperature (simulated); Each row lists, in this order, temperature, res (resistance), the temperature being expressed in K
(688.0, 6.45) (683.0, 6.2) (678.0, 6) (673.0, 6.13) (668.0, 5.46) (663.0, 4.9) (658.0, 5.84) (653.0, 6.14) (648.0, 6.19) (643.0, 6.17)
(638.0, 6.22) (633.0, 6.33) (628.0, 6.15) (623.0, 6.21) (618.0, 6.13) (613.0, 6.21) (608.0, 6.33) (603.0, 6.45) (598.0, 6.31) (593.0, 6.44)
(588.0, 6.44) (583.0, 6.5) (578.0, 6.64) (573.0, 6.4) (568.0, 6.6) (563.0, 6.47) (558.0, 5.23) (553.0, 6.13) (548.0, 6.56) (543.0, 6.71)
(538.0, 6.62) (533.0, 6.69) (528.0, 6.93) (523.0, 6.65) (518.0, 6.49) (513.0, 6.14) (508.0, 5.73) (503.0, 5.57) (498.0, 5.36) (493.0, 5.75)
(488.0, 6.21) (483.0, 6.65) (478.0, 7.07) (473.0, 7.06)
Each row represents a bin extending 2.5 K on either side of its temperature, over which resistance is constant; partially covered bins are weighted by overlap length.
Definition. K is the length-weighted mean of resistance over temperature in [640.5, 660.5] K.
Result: 6.08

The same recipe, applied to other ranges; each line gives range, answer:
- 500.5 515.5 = 5.81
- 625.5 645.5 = 6.22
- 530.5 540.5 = 6.66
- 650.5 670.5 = 5.58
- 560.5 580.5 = 6.53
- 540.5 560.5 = 6.16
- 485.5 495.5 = 5.98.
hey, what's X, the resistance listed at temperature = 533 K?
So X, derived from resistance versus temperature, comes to 6.69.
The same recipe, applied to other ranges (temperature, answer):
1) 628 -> 6.15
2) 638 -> 6.22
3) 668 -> 5.46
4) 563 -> 6.47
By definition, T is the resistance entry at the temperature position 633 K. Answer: 6.33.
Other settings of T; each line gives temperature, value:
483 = 6.65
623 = 6.21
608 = 6.33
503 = 5.57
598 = 6.31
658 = 5.84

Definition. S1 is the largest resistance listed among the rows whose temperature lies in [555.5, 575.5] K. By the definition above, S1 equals 6.6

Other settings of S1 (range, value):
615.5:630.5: 6.21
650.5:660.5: 6.14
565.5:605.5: 6.64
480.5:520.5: 6.65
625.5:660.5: 6.33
